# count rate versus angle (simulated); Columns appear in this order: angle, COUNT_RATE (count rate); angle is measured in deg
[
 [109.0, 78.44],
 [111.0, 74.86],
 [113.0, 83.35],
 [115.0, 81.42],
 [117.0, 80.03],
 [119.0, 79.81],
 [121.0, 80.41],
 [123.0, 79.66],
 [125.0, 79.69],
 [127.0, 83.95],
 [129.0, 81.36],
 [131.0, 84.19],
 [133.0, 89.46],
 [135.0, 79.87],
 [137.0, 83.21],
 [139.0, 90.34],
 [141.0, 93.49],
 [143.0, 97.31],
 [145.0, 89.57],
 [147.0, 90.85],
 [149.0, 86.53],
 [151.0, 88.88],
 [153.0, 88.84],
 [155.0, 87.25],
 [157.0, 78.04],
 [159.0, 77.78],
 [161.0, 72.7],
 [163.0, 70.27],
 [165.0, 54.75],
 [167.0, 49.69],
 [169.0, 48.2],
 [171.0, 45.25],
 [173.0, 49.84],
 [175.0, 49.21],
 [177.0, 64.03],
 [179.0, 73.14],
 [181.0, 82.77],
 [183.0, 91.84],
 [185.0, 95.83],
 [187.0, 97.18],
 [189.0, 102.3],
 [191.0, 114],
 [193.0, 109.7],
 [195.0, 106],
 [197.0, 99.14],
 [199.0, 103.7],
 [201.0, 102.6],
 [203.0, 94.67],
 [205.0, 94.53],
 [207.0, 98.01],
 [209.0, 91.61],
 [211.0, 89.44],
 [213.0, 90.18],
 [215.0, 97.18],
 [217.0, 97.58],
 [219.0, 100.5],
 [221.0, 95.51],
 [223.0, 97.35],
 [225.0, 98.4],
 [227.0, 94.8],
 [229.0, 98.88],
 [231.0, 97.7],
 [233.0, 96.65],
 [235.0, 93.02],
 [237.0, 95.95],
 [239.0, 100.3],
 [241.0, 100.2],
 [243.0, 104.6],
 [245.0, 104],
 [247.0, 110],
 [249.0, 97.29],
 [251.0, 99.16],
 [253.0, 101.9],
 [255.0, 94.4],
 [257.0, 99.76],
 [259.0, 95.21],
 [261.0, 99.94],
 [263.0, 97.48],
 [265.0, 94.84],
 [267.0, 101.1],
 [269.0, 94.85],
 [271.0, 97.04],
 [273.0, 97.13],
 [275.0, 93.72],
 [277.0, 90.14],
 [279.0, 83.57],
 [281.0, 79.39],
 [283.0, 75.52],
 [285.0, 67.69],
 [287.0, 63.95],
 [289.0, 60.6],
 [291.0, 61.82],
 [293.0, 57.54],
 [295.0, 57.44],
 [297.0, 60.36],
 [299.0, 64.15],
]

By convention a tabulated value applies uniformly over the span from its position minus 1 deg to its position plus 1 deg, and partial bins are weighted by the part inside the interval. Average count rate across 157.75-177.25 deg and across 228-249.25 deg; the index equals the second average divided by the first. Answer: 1.7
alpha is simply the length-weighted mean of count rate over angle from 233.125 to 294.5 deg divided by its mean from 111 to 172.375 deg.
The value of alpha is 1.14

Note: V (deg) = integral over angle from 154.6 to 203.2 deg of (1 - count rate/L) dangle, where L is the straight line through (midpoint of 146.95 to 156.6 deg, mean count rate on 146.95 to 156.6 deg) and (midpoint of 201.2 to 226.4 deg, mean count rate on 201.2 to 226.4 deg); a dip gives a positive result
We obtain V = 5.8 deg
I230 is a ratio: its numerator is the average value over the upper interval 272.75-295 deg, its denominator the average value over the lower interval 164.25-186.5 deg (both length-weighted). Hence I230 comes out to 1.1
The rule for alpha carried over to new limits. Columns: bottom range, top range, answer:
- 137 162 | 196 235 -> 1.12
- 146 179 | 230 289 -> 1.35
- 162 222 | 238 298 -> 1.03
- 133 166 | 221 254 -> 1.19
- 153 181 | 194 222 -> 1.50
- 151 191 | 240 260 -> 1.36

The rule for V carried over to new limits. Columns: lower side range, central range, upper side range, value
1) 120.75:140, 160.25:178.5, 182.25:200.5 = 7.5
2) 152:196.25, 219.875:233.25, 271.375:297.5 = -3.7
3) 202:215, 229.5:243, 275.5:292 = -1.9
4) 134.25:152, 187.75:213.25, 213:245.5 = -1.3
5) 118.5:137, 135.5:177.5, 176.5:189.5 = 5.1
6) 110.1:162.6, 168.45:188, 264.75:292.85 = 3.1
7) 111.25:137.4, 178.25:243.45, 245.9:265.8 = -2.8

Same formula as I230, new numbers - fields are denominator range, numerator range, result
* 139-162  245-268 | 1.15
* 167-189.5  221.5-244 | 1.38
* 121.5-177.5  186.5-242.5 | 1.29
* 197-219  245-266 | 1.03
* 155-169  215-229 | 1.45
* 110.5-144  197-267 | 1.17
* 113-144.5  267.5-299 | 0.90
